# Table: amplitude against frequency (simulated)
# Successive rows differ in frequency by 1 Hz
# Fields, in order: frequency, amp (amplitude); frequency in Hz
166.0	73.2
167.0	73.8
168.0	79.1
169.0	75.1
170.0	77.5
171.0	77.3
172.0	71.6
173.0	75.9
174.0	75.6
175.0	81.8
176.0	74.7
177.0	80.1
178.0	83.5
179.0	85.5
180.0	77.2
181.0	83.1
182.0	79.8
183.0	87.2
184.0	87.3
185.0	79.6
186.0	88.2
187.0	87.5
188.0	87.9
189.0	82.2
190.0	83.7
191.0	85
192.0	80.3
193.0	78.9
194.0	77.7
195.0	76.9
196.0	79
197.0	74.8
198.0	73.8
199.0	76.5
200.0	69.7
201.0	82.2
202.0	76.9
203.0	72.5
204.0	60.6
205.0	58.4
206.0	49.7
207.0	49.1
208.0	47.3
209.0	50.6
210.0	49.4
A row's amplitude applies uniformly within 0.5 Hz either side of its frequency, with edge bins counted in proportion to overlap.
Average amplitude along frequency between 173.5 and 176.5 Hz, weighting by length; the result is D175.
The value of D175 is 77.4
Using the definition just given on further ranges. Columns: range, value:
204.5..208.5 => 51.1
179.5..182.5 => 80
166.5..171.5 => 76.6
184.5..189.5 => 85.1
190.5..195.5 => 79.8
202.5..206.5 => 60.3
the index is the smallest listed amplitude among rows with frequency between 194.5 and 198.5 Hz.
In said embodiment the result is 73.8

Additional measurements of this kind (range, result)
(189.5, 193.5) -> 78.9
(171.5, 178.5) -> 71.6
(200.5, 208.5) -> 47.3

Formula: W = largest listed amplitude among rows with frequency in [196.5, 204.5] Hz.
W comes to 82.2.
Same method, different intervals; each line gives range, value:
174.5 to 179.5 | 85.5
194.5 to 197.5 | 79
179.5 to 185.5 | 87.3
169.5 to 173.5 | 77.5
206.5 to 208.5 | 49.1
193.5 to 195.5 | 77.7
